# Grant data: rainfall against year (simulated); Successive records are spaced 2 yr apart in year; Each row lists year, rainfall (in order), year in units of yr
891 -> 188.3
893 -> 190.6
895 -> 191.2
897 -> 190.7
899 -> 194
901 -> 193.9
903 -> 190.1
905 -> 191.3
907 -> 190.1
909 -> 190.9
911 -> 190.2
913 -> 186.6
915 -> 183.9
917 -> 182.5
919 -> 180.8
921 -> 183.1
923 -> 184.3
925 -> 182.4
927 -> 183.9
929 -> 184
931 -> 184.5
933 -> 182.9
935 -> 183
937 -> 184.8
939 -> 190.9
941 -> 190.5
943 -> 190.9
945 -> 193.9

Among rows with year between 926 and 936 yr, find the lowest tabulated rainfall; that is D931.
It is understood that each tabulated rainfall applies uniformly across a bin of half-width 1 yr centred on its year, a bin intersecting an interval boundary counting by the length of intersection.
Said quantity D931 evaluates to 182.9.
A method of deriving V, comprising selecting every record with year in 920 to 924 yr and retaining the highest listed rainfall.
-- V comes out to 184.3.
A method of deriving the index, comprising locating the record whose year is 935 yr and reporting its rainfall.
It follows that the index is 183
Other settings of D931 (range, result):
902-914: 186.6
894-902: 190.7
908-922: 180.8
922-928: 182.4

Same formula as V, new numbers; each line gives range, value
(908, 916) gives 190.9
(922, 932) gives 184.5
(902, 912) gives 191.3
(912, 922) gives 186.6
